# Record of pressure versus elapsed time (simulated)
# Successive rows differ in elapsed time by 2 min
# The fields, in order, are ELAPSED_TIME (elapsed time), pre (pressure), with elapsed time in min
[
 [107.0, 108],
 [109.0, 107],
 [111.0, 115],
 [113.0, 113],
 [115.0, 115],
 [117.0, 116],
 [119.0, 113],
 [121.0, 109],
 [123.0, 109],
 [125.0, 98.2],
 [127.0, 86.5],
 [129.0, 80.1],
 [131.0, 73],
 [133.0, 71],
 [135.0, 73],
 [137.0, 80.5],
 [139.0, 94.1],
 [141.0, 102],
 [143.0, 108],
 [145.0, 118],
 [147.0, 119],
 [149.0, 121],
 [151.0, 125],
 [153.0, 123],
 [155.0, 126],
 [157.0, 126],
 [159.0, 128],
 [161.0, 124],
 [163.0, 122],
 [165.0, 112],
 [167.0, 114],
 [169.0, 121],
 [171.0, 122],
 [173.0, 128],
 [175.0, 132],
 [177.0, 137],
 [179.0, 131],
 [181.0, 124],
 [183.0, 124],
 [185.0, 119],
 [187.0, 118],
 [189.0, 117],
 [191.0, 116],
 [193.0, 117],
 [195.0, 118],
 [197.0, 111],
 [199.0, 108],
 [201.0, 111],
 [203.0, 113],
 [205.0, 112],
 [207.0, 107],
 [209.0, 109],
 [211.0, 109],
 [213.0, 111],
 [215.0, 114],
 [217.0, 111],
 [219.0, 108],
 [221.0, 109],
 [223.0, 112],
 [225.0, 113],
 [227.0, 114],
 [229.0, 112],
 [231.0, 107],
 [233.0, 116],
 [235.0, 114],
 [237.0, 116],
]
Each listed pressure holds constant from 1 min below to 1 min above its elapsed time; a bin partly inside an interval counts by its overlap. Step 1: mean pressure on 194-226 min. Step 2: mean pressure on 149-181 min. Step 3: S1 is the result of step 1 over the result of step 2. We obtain 0.89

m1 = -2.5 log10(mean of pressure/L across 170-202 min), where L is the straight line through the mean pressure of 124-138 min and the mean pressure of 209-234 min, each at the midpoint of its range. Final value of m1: -0.22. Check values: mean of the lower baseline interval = 80.3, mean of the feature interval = 121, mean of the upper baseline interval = 111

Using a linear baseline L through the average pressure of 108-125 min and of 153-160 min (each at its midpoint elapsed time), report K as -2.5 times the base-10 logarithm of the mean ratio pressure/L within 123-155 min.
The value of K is 0.205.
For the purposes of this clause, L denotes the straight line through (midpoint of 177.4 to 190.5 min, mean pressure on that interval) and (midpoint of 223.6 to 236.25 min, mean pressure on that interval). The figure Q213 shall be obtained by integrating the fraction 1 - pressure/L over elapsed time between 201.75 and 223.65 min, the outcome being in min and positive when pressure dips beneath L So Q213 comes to 1.1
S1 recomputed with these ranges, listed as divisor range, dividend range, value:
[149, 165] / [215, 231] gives 0.90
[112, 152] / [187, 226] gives 1.11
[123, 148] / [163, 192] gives 1.32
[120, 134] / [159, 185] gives 1.39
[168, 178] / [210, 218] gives 0.87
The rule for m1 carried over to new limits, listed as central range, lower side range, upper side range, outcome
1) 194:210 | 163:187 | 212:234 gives 0.05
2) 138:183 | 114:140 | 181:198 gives -0.14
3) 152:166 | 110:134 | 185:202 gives -0.15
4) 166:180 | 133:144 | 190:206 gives -0.22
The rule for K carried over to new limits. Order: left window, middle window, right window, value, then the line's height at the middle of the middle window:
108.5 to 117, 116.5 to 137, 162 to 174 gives 0.24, 115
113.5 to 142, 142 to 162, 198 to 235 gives -0.22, 99.1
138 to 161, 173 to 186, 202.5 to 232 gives -0.12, 115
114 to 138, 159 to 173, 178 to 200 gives -0.10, 109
